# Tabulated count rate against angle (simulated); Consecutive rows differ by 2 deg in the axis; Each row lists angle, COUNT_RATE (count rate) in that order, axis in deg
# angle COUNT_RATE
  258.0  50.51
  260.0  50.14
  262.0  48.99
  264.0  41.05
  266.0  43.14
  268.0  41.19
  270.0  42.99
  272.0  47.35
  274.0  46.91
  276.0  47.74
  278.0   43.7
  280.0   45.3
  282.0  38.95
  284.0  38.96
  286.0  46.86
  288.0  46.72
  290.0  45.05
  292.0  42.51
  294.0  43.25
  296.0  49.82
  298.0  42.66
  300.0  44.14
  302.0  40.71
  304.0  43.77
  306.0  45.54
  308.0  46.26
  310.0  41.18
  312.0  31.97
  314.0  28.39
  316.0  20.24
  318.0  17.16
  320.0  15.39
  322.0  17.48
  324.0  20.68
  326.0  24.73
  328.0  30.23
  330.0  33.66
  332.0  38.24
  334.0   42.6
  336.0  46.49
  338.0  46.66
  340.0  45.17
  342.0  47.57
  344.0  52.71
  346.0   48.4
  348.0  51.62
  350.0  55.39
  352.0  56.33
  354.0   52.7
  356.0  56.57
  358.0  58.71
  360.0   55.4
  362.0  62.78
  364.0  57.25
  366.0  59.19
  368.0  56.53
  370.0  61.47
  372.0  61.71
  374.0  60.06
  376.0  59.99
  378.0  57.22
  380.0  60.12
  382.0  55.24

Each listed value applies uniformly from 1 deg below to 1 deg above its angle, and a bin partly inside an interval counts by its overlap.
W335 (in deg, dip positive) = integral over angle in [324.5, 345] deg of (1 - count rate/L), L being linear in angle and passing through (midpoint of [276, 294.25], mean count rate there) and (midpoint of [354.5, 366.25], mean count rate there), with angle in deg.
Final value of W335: 5.01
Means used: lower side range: 43.7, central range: 40.3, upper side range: 58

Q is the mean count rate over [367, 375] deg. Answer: 59.9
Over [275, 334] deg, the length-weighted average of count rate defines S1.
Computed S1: 37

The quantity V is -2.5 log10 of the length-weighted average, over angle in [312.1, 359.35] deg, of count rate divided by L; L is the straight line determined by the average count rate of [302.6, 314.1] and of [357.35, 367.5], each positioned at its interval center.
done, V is 0.27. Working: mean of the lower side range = 40.4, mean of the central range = 39.4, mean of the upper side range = 58.6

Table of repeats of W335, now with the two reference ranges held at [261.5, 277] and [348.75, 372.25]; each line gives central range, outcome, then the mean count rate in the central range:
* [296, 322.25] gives 8.1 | 34.5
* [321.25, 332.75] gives 5.5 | 27.5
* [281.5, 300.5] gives 1.5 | 44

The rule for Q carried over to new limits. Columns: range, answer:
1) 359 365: 58.5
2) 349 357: 55.2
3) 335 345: 47.7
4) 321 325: 19.1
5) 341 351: 51.1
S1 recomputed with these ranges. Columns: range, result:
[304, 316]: 37.6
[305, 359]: 39.7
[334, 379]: 54.7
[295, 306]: 44.3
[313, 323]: 19.7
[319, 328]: 20.8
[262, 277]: 44.6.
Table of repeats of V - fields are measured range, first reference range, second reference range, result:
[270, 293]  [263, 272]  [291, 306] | -0.031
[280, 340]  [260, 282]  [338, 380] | 0.307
